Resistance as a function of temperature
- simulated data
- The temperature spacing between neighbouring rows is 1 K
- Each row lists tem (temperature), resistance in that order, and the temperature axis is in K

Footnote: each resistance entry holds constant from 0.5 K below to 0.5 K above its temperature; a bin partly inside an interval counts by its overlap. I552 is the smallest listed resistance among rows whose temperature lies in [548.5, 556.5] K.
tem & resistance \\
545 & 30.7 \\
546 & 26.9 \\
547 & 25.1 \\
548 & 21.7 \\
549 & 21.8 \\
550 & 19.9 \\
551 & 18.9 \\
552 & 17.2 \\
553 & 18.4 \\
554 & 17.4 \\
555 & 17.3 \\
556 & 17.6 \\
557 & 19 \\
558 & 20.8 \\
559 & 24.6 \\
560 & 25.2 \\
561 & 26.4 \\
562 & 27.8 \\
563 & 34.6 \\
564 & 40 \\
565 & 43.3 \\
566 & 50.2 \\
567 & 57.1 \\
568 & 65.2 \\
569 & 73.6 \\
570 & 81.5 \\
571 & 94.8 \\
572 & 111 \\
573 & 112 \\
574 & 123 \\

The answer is 17.2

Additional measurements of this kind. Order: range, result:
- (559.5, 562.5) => 25.2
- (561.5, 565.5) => 27.8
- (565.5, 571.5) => 50.2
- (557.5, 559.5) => 20.8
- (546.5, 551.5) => 18.9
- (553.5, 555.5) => 17.3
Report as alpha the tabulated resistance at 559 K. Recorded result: 24.6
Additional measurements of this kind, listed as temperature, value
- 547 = 25.1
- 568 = 65.2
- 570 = 81.5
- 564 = 40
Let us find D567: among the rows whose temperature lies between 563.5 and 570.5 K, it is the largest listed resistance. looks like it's 81.5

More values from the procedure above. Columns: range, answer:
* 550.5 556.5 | 18.9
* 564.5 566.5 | 50.2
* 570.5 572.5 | 111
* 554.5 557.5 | 19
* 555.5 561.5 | 26.4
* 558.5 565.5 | 43.3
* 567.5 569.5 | 73.6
